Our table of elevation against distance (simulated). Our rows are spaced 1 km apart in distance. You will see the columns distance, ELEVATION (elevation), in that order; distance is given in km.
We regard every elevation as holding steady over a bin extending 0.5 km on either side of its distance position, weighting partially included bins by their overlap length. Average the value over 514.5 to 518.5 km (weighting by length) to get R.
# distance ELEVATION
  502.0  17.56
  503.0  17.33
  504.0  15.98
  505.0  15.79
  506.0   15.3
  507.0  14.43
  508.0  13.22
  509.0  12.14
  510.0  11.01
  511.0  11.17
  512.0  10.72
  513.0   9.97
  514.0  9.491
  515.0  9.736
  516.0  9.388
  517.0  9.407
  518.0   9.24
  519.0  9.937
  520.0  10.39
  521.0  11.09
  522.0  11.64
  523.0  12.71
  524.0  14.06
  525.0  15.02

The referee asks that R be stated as 9.44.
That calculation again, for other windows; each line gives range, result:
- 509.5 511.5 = 11.1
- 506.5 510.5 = 12.7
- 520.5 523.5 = 11.8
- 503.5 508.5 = 14.9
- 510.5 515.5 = 10.2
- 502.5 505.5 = 16.4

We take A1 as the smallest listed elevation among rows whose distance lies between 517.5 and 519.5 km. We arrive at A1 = 9.24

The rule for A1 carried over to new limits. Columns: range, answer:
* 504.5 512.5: 10.72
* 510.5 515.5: 9.491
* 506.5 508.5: 13.22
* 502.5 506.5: 15.3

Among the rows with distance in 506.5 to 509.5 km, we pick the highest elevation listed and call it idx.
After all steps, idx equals 14.43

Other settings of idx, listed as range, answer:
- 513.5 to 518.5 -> 9.736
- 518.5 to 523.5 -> 12.71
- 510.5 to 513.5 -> 11.17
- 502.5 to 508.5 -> 17.33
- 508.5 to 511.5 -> 12.14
